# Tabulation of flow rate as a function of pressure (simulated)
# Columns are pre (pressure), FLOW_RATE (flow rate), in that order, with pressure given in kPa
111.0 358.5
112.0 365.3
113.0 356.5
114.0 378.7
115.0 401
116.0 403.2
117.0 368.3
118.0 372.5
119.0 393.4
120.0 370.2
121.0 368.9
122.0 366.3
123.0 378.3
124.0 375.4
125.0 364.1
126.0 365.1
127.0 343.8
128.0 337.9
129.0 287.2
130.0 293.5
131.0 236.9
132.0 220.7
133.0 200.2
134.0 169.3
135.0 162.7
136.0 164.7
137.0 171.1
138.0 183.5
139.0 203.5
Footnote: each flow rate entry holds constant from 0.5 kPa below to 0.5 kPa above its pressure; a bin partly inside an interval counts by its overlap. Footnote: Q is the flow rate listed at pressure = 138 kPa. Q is 183.5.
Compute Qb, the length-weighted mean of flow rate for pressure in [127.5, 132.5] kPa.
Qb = 275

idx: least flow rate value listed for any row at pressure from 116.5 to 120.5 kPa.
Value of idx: 368.3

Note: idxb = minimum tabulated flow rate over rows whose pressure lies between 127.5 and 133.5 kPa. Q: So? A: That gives 200.2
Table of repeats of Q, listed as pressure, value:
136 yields 164.7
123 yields 378.3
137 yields 171.1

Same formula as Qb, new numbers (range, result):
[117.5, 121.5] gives 376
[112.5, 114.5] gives 368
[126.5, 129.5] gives 323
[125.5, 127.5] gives 354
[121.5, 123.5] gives 372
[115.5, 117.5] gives 386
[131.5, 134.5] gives 197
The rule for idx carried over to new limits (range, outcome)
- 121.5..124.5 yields 366.3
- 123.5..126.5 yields 364.1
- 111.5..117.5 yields 356.5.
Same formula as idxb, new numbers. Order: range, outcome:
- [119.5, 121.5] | 368.9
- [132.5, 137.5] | 162.7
